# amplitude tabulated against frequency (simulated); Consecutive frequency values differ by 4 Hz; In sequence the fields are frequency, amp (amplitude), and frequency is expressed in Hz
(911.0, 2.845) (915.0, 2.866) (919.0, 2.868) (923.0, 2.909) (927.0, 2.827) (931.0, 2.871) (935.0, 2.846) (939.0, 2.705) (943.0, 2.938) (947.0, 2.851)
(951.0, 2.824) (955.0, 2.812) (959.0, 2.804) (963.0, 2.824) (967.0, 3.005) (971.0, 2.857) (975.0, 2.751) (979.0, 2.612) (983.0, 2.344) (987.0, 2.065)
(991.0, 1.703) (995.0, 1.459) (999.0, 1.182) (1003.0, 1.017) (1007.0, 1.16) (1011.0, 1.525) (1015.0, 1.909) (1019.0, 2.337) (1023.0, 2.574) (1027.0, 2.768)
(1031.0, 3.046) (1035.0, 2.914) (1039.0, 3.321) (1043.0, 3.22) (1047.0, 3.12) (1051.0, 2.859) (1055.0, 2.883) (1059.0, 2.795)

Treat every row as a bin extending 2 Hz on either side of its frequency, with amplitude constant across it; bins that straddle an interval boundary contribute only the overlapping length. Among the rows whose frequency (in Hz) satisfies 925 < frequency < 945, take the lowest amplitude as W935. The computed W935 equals 2.705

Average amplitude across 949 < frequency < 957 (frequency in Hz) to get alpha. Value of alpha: 2.82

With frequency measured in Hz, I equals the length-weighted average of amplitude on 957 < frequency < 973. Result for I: 2.87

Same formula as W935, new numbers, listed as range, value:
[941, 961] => 2.804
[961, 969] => 2.824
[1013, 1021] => 1.909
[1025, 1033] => 2.768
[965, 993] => 1.703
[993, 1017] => 1.017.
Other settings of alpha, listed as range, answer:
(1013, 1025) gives 2.27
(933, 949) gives 2.83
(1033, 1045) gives 3.15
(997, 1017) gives 1.36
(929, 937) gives 2.86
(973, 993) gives 2.29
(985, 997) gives 1.74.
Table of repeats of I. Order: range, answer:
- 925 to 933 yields 2.85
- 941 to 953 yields 2.87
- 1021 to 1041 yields 2.92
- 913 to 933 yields 2.87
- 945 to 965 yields 2.82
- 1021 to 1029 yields 2.67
